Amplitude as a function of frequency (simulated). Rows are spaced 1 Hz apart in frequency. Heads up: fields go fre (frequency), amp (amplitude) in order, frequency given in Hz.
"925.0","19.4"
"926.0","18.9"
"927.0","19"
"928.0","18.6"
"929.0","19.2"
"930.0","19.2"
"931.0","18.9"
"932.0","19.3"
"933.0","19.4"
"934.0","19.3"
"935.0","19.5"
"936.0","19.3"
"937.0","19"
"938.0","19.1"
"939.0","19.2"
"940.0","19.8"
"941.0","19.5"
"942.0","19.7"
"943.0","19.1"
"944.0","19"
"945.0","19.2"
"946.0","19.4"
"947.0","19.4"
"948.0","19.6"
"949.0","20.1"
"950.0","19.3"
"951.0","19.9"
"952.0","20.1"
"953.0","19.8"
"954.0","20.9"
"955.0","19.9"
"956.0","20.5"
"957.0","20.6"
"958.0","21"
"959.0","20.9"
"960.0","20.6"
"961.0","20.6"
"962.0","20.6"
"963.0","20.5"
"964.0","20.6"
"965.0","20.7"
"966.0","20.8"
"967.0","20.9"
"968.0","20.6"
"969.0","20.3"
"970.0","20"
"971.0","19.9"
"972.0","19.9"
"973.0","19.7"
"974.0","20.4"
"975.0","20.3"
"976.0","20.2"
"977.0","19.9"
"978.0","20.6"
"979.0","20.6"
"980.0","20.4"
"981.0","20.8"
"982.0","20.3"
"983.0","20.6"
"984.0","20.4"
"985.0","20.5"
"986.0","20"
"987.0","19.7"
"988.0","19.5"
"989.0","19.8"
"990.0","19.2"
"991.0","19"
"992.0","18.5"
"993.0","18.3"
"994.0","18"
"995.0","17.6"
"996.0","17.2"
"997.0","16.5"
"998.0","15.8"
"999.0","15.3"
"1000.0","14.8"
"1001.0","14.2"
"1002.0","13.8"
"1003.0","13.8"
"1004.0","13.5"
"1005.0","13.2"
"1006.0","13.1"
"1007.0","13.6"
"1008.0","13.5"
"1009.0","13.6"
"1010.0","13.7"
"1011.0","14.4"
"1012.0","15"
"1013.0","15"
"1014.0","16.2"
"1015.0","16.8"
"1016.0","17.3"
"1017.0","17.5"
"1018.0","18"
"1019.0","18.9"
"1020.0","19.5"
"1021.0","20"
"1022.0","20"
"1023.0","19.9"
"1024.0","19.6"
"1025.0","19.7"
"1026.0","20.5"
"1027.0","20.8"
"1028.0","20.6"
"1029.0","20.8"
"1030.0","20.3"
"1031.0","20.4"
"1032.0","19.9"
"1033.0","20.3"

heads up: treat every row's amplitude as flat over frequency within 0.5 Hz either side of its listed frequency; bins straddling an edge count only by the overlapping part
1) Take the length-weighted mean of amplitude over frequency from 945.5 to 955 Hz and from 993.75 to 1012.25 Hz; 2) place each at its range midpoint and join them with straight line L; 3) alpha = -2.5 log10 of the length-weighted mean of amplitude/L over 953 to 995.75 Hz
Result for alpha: -0.15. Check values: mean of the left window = 19.8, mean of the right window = 14.7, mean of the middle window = 20.1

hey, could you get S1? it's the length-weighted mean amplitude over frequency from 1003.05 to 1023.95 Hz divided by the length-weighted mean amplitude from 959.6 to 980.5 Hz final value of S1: 0.79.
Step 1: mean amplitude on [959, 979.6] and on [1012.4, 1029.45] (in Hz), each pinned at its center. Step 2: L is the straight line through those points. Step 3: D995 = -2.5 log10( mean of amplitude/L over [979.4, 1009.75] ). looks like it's 0.15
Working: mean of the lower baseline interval 20.4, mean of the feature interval 17.1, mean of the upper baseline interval 18.9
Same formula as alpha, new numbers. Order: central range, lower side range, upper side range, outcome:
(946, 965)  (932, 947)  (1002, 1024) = -0.09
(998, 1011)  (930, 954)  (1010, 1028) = 0.30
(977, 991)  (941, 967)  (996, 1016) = -0.19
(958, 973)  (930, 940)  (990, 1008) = -0.17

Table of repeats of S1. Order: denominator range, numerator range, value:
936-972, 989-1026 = 0.83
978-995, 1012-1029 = 0.95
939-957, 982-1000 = 0.94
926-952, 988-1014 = 0.81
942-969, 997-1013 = 0.70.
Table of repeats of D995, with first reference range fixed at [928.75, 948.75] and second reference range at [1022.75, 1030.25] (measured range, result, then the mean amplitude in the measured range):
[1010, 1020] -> 0.21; 16.6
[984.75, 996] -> 0.05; 19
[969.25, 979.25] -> -0.02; 20.1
